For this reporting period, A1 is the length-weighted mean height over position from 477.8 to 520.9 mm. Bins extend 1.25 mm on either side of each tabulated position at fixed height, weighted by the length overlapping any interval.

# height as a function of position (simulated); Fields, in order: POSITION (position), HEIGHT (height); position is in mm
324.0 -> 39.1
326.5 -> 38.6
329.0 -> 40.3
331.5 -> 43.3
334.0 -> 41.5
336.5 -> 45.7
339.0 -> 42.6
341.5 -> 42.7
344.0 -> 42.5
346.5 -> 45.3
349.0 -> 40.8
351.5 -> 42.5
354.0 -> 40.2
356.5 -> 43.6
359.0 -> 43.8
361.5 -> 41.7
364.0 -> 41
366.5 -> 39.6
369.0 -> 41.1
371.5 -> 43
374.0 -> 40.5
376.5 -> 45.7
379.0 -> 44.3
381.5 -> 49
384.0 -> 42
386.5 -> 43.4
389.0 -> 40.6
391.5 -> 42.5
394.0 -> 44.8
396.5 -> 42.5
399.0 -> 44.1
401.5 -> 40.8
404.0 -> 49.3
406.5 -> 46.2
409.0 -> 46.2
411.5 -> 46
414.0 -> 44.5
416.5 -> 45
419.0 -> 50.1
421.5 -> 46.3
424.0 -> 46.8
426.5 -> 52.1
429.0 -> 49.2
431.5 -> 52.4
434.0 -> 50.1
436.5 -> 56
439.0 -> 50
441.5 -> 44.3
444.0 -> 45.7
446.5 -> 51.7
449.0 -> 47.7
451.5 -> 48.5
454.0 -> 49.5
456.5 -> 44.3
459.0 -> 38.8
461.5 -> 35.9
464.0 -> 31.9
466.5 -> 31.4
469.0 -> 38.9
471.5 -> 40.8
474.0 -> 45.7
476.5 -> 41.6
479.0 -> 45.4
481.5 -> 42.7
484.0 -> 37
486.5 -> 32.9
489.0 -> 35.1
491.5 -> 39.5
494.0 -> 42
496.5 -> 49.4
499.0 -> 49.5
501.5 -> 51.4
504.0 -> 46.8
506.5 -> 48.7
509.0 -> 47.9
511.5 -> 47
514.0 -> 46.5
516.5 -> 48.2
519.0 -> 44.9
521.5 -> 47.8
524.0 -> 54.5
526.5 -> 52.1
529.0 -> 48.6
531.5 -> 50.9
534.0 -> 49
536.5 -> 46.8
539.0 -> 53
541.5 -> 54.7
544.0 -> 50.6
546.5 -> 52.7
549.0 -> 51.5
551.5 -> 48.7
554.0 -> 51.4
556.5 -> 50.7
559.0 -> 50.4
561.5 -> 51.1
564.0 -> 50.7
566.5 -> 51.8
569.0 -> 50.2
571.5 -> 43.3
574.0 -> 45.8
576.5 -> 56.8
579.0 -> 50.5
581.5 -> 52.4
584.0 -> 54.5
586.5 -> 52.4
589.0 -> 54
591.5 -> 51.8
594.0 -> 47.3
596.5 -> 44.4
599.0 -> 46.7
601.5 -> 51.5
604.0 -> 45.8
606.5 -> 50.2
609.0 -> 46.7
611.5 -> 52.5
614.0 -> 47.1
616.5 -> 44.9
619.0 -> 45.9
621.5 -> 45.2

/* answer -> 44.5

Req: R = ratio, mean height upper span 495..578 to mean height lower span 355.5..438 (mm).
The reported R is 1.10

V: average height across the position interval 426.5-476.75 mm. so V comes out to 45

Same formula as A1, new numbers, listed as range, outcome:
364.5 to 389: 43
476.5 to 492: 39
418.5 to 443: 49.7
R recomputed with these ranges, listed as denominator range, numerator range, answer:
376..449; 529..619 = 1.07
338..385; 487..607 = 1.15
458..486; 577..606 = 1.29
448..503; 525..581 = 1.21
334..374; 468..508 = 1.02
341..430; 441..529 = 1.00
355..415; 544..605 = 1.15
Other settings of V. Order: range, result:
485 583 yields 48.6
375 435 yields 46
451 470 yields 39.6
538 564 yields 51.4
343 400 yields 42.8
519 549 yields 50.7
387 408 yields 43.9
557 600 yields 50.3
